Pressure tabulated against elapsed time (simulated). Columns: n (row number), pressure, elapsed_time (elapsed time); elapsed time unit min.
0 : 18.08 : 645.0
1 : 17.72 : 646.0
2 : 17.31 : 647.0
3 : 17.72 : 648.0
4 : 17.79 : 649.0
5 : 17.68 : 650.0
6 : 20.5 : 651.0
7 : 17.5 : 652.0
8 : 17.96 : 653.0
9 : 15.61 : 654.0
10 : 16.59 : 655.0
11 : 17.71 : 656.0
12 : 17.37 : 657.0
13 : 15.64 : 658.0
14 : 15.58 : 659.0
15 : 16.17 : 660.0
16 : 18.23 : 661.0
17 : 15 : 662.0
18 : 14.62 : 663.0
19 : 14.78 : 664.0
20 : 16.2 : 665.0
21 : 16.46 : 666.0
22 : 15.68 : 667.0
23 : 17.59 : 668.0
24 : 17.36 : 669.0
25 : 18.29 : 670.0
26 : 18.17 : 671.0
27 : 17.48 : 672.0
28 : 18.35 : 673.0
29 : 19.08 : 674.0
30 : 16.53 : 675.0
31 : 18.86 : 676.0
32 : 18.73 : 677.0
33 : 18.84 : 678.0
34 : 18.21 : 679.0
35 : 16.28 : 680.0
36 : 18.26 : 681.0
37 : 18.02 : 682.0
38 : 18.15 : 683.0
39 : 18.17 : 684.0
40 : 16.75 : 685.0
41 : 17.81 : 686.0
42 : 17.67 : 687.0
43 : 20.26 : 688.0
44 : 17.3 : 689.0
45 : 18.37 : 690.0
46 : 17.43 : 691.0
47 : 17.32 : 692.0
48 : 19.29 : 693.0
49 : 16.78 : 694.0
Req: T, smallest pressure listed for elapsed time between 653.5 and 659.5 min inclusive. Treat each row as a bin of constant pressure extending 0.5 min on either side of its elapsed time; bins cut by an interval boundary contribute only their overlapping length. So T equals 15.58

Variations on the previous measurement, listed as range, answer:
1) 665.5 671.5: 15.68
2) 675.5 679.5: 18.21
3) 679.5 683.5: 16.28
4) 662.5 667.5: 14.62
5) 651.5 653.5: 17.5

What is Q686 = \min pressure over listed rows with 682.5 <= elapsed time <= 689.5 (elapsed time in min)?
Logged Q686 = 16.75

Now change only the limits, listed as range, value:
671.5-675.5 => 16.53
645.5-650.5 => 17.31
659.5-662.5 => 15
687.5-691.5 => 17.3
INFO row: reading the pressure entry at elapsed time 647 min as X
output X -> 17.31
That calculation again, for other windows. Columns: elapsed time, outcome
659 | 15.58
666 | 16.46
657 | 17.37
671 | 18.17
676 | 18.86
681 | 18.26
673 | 18.35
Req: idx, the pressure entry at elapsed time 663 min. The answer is 14.62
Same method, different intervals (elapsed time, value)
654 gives 15.61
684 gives 18.17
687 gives 17.67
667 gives 15.68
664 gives 14.78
